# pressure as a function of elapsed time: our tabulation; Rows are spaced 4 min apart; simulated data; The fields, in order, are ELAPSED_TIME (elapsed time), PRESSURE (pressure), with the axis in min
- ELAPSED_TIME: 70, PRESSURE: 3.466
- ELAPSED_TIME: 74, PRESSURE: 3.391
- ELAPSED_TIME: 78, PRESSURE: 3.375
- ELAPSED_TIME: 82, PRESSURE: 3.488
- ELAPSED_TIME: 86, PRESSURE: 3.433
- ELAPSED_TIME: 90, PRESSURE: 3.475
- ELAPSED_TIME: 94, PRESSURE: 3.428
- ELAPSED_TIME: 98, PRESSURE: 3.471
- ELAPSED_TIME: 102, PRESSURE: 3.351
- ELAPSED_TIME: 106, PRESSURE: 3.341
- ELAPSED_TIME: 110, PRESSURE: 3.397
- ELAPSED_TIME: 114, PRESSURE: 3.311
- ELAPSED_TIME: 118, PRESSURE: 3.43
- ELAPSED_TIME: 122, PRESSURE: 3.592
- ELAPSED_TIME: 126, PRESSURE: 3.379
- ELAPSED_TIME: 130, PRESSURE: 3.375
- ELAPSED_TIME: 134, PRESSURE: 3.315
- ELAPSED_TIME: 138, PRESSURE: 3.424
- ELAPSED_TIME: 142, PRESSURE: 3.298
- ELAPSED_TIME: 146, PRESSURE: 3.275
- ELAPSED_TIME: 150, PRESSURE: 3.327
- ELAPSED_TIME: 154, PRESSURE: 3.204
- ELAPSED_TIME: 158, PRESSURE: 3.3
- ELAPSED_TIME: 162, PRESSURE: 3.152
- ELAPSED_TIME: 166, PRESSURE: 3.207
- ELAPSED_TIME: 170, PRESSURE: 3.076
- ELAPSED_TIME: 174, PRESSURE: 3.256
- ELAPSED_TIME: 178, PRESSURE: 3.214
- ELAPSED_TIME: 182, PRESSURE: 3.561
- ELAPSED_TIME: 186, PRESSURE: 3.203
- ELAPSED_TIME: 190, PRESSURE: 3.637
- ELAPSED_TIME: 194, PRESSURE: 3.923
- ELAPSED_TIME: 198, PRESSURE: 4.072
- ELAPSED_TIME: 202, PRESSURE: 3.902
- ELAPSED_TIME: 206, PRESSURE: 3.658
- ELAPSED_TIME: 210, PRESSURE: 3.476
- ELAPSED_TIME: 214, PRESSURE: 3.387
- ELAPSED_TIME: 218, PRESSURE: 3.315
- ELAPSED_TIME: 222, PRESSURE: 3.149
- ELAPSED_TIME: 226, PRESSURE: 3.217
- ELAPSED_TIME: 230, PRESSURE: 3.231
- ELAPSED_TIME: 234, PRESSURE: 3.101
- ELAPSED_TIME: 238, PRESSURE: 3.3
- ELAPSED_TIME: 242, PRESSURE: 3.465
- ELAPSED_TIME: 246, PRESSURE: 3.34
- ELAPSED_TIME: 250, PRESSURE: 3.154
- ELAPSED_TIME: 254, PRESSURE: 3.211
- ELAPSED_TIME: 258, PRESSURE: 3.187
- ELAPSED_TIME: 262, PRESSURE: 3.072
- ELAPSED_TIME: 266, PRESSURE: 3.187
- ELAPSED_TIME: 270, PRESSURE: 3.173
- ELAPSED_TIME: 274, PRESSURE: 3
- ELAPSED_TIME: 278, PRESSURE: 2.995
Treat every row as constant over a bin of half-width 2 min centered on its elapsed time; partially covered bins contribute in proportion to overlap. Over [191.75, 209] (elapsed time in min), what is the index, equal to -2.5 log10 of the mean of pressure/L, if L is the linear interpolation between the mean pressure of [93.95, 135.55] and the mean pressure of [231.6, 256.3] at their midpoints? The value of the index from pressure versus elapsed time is -0.17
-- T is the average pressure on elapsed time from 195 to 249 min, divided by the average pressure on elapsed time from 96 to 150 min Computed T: 1.02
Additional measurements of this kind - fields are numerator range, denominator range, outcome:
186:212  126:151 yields 1.12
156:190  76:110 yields 0.96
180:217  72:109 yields 1.06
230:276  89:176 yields 0.96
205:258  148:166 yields 1.02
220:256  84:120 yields 0.95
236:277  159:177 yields 1.01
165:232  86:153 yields 1.02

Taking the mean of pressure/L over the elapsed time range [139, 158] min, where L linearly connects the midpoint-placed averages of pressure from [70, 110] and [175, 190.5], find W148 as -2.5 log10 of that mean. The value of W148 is 0.03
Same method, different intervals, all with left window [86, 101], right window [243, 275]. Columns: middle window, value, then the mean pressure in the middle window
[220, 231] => 0.01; 3.2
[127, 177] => 0.03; 3.27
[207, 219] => -0.05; 3.42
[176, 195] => -0.06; 3.49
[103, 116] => 0.02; 3.35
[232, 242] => -0.01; 3.25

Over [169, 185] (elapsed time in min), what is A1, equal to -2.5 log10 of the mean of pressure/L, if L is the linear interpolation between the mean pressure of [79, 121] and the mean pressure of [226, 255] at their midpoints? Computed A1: 0.01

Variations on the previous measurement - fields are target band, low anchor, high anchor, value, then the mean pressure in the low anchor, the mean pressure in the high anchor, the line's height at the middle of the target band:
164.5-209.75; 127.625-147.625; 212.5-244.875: -0.070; 3.34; 3.27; 3.3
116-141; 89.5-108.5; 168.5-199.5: 0.007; 3.41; 3.49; 3.44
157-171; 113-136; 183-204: 0.132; 3.4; 3.74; 3.6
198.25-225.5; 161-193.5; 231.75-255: -0.068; 3.32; 3.26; 3.29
